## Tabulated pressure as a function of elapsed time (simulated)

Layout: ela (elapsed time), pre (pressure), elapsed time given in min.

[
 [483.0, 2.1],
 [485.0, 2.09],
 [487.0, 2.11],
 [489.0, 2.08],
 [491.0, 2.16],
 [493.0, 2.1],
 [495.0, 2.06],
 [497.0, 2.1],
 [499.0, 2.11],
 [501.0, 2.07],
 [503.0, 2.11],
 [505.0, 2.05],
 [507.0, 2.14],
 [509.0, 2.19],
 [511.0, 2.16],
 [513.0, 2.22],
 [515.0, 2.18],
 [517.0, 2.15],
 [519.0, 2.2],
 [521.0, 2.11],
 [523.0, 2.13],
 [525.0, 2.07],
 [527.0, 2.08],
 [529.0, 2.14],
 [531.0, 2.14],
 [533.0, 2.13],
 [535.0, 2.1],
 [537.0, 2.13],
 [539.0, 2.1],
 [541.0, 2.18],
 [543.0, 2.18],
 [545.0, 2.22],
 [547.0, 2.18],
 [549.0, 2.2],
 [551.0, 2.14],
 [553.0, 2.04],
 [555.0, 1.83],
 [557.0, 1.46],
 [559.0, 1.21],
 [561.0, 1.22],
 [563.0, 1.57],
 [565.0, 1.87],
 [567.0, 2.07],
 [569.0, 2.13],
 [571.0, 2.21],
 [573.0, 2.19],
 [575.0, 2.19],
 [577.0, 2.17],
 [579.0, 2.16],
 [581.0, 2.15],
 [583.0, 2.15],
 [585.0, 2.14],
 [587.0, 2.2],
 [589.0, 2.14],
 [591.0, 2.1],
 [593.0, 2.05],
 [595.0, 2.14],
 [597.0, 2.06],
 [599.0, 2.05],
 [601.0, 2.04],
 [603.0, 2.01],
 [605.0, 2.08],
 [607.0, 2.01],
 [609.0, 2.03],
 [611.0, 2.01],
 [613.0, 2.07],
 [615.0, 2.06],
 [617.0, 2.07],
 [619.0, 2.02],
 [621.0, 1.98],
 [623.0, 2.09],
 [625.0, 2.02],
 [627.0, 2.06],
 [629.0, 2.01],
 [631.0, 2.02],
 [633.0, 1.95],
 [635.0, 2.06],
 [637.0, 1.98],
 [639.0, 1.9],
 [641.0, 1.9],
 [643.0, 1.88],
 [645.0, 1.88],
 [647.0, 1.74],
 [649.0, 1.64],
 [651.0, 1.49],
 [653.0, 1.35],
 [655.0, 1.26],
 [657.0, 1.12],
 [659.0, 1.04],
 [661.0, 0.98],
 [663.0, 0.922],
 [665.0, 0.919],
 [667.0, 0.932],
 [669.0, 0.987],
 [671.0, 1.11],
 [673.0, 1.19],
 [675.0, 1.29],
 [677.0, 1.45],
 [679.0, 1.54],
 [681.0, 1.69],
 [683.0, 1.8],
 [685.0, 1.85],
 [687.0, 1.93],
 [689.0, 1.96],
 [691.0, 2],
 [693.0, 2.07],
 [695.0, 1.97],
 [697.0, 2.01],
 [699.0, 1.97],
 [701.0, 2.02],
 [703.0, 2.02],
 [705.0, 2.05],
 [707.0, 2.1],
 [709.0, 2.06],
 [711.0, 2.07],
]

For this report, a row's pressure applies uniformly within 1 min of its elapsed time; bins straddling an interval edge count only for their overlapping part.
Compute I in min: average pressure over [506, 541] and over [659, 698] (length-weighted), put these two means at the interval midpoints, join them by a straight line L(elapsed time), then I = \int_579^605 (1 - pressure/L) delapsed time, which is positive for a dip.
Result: -3.5 min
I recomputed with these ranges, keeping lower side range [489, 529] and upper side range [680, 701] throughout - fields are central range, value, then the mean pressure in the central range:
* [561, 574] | 0.7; 1.95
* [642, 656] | 2.6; 1.61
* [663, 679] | 6.7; 1.14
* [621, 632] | -0.2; 2.03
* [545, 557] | 0.2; 2.04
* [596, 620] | -0.3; 2.04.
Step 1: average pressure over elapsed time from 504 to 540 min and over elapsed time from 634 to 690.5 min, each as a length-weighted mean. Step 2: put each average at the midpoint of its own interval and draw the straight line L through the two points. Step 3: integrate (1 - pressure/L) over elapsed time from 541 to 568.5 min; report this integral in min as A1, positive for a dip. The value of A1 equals 1.54 min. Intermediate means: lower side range 2.13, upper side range 1.5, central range 1.88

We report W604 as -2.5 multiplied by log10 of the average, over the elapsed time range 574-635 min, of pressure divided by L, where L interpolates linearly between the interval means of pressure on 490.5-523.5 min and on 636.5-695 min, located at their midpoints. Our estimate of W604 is -0.184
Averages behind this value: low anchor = 2.13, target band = 2.07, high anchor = 1.51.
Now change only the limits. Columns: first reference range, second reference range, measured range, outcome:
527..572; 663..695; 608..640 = -0.182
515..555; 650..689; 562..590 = -0.117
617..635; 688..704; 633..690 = 0.319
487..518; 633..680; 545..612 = -0.136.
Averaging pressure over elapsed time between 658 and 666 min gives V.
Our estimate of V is 0.965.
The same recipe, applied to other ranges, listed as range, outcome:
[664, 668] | 0.925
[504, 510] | 2.13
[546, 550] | 2.19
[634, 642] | 1.96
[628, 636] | 2.01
